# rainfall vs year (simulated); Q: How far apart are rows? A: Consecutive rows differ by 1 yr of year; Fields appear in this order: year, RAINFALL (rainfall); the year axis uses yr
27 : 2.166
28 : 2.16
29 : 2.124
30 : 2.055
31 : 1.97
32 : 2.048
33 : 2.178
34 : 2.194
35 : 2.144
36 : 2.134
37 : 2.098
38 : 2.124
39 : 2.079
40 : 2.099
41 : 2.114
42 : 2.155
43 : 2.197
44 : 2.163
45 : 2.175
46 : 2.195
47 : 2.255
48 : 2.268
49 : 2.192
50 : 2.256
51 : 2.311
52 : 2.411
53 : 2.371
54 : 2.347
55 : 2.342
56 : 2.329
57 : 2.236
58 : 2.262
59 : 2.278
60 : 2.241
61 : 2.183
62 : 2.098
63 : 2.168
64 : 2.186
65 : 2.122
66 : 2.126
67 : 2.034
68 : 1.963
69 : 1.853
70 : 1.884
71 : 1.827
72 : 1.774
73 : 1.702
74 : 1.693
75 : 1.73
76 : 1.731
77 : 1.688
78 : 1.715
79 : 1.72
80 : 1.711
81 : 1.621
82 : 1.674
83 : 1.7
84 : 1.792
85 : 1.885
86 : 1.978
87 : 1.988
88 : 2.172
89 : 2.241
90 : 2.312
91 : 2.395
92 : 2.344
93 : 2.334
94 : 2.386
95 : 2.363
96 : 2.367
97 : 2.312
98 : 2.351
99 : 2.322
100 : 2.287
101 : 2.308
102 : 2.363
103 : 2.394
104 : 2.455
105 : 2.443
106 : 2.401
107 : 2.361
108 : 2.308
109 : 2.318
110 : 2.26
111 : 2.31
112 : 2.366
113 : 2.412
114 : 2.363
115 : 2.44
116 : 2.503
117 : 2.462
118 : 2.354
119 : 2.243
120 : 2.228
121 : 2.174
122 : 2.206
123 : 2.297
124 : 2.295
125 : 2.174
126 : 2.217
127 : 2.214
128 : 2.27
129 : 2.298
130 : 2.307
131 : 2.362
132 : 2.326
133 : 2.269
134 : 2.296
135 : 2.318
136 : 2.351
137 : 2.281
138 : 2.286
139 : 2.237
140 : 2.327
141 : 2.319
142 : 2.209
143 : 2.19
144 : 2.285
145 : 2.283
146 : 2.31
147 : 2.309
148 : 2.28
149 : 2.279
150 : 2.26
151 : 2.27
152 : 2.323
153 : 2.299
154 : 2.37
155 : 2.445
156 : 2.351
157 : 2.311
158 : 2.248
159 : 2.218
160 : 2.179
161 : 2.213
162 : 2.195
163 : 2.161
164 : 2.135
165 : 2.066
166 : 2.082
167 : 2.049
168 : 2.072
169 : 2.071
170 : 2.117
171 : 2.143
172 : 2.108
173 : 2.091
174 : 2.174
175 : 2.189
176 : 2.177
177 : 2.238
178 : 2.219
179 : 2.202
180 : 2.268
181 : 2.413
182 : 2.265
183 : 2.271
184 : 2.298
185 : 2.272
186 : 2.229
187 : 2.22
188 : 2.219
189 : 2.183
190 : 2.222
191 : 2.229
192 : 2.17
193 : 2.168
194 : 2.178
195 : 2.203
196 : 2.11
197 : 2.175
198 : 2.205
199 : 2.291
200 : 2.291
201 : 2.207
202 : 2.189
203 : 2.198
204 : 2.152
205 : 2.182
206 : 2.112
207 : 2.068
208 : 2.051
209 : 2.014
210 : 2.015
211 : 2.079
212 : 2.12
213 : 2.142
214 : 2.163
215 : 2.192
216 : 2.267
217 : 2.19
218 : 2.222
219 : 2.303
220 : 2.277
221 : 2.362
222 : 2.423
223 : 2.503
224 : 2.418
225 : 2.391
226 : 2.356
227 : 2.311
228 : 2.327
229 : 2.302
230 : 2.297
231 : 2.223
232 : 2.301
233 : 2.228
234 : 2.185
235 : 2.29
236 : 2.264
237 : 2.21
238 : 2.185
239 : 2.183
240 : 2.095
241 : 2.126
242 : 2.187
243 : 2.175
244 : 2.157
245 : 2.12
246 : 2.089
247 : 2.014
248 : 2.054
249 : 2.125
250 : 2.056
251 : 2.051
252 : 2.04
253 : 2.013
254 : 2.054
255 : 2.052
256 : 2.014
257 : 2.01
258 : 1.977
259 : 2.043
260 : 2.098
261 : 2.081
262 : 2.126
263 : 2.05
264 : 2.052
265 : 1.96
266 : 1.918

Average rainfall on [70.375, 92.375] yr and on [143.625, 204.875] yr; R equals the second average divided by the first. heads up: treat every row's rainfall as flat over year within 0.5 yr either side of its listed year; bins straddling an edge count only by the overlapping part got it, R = 1.2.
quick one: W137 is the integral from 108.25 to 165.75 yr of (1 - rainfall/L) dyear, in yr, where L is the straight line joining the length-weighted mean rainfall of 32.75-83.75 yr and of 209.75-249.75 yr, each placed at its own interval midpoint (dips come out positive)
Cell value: -4.09 yr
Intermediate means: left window 2.06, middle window 2.28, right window 2.22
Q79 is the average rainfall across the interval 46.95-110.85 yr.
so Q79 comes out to 2.13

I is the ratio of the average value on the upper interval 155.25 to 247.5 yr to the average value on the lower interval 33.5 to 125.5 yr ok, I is 1.0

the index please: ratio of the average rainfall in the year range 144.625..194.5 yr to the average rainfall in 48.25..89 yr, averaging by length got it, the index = 1.1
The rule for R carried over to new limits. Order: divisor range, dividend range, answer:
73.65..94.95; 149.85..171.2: 1.13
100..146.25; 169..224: 0.95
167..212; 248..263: 0.94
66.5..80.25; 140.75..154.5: 1.28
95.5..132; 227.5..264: 0.92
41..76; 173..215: 1.03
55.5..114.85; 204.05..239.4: 1.05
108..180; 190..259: 0.97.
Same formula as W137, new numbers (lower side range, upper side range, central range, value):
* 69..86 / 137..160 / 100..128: -4.2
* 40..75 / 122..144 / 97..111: -0.8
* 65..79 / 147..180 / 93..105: -2.6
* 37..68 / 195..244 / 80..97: 0.9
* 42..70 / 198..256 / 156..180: 0.3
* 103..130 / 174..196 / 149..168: 0.3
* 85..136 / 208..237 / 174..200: 0.5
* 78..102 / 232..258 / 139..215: -3.2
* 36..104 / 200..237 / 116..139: -1.4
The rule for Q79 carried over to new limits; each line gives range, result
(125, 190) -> 2.24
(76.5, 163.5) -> 2.24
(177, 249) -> 2.21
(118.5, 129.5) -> 2.24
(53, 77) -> 2.05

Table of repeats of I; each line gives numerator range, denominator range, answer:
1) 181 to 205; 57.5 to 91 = 1.14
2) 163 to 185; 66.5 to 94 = 1.14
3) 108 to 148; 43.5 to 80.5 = 1.11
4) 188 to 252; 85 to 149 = 0.96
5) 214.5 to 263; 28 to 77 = 1.04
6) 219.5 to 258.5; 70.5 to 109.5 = 1.05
